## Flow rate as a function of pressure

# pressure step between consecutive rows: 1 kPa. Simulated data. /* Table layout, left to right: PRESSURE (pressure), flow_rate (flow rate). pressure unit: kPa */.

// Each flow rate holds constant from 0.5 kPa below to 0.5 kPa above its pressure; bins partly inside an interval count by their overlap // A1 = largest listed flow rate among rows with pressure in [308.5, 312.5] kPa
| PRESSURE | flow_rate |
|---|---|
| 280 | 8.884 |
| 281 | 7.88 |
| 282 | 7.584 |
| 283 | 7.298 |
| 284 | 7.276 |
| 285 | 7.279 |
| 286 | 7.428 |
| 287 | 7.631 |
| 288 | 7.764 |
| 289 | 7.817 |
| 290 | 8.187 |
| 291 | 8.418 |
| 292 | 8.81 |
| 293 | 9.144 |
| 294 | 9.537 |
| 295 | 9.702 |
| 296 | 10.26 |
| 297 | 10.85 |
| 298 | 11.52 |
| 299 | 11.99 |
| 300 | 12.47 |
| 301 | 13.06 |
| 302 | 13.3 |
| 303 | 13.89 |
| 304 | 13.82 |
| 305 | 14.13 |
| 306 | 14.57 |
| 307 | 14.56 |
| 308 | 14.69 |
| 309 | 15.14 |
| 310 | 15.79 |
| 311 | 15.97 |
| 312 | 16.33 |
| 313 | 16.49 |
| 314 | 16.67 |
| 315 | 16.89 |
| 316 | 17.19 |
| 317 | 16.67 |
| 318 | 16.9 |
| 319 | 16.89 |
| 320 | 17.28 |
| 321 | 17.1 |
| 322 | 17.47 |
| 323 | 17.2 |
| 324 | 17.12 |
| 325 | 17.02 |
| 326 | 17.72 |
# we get 16.33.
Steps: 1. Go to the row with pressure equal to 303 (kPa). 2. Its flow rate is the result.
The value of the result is 13.89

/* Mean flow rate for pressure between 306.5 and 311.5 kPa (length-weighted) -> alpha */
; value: 15.2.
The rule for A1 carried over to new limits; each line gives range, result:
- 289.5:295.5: 9.702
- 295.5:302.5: 13.3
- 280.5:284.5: 7.88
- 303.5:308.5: 14.69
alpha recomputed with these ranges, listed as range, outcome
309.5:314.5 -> 16.2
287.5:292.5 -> 8.2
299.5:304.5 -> 13.3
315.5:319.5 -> 16.9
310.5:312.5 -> 16.1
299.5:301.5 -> 12.8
